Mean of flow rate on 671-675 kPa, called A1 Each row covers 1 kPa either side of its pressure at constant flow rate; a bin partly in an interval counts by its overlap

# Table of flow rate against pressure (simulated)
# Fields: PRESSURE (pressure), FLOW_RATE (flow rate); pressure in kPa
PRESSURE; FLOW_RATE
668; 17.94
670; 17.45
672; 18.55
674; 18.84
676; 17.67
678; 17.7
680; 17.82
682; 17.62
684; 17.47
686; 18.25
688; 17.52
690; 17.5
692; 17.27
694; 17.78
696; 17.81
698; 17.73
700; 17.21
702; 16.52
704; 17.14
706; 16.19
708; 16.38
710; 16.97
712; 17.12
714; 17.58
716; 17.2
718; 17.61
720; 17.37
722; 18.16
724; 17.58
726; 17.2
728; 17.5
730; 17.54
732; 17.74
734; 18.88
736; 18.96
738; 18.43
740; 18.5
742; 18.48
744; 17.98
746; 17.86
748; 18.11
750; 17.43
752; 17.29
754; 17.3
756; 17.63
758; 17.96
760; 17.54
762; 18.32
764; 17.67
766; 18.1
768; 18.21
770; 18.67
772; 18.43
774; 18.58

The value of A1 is 18.7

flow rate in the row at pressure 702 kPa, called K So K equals 16.52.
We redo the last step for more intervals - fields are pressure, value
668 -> 17.94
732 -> 17.74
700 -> 17.21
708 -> 16.38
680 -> 17.82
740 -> 18.5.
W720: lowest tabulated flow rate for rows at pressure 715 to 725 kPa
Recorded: 17.2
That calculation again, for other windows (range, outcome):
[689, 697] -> 17.27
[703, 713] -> 16.19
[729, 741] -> 17.54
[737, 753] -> 17.29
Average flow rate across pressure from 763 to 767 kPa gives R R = 17.9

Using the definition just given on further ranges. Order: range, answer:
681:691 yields 17.7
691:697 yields 17.6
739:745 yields 18.3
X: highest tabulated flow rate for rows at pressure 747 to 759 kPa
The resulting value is 18.11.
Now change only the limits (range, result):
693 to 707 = 17.81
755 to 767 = 18.32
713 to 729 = 18.16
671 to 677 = 18.84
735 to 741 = 18.96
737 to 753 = 18.5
